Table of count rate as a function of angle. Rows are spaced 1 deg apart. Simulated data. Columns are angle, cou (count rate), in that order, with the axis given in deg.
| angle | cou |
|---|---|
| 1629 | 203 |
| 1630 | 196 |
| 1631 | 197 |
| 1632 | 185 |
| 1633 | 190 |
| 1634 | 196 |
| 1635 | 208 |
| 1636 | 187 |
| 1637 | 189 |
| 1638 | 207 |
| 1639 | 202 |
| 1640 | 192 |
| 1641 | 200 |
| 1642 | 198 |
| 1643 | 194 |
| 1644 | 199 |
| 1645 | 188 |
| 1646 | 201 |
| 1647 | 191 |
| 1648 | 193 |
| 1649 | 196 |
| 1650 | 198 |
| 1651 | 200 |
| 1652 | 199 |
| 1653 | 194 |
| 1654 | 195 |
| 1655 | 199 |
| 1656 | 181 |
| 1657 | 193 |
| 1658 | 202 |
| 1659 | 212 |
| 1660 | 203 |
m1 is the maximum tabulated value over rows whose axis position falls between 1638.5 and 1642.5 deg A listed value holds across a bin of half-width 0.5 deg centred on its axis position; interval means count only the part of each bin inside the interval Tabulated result 202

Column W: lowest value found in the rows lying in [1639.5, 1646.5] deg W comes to 188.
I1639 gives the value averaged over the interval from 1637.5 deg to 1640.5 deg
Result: 200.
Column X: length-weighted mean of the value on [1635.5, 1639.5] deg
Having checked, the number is 196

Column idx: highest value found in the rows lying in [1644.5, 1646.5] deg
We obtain 201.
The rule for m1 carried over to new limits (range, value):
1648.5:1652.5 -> 200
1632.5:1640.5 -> 208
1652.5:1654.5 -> 195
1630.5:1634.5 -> 197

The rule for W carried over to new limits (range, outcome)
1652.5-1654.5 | 194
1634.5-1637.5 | 187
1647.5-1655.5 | 193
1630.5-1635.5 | 185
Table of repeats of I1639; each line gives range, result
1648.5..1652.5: 198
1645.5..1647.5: 196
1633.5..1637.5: 195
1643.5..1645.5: 194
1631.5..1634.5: 190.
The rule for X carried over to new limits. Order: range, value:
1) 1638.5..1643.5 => 197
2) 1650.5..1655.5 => 197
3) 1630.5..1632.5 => 191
